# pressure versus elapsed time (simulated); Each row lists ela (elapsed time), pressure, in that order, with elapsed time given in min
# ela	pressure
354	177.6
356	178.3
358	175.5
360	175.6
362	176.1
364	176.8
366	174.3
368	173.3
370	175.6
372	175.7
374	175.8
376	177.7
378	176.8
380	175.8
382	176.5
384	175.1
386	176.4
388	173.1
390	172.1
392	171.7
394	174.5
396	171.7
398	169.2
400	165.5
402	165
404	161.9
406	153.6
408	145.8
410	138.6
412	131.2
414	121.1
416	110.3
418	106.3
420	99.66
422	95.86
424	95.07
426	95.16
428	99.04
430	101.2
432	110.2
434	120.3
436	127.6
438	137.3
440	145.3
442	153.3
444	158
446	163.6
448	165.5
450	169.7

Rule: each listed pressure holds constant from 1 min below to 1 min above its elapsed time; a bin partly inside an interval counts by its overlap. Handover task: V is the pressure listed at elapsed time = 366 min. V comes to 174.3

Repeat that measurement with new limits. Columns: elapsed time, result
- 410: 138.6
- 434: 120.3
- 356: 178.3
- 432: 110.2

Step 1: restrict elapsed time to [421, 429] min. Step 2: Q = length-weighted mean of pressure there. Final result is 96.3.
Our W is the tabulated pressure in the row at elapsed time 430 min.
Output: 101.2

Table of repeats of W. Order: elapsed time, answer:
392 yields 171.7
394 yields 174.5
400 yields 165.5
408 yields 145.8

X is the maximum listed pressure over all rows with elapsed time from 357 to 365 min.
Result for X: 176.8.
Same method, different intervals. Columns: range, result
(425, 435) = 120.3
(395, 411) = 171.7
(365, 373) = 175.7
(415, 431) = 110.3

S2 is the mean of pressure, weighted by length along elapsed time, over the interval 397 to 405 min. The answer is 165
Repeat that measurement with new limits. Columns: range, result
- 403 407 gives 158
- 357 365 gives 176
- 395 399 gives 170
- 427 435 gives 108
